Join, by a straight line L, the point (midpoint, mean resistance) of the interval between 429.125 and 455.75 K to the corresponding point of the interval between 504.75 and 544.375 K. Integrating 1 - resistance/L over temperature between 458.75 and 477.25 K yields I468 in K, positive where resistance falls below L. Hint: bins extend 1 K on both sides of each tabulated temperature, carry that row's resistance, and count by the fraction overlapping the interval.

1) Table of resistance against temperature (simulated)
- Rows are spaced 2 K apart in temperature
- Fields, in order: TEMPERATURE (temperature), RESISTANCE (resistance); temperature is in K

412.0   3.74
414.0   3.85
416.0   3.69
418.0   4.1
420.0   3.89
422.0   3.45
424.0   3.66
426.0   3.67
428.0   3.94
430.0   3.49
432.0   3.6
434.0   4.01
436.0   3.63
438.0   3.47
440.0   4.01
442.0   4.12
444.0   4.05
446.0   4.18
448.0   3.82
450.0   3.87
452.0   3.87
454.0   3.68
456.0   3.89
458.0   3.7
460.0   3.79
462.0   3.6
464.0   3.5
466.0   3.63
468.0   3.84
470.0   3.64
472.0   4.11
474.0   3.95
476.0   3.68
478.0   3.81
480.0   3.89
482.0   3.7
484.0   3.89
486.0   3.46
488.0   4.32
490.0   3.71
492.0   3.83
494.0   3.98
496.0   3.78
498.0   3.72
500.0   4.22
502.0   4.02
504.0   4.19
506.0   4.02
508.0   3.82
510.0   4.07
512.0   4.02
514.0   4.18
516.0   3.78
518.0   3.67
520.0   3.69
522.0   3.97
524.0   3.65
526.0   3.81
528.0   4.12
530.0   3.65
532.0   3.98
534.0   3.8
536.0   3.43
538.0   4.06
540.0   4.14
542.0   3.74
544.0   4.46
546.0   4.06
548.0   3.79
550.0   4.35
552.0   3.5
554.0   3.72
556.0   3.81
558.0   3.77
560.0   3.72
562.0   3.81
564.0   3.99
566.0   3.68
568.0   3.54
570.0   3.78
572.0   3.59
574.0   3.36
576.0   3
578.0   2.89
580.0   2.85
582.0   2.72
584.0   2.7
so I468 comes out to 0.5 K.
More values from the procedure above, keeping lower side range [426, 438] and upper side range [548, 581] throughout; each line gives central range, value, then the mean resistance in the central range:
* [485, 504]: -1.3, 3.91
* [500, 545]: -3.7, 3.93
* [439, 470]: -1.2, 3.83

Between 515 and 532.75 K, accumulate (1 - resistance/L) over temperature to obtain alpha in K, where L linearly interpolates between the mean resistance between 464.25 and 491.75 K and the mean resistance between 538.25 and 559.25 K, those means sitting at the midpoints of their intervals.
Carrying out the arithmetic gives 0.4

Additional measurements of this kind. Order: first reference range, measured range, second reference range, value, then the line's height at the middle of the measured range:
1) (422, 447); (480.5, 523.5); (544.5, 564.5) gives -0.7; 3.84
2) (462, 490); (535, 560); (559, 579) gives -2.1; 3.59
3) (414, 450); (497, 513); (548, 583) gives -1.5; 3.66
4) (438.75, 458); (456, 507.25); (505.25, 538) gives 0.7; 3.89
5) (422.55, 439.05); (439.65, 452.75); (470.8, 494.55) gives -0.9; 3.73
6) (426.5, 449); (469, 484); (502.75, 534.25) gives 0.2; 3.87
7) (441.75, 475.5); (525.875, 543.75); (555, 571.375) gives -0.5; 3.78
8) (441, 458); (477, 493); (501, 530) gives 0.4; 3.92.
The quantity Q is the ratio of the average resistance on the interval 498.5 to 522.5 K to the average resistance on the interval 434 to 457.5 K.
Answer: 1.0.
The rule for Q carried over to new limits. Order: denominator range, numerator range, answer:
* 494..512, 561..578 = 0.89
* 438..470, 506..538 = 1.01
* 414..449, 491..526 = 1.03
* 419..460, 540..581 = 0.97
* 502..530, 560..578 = 0.91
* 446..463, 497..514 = 1.06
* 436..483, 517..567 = 1.01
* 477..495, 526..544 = 1.01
